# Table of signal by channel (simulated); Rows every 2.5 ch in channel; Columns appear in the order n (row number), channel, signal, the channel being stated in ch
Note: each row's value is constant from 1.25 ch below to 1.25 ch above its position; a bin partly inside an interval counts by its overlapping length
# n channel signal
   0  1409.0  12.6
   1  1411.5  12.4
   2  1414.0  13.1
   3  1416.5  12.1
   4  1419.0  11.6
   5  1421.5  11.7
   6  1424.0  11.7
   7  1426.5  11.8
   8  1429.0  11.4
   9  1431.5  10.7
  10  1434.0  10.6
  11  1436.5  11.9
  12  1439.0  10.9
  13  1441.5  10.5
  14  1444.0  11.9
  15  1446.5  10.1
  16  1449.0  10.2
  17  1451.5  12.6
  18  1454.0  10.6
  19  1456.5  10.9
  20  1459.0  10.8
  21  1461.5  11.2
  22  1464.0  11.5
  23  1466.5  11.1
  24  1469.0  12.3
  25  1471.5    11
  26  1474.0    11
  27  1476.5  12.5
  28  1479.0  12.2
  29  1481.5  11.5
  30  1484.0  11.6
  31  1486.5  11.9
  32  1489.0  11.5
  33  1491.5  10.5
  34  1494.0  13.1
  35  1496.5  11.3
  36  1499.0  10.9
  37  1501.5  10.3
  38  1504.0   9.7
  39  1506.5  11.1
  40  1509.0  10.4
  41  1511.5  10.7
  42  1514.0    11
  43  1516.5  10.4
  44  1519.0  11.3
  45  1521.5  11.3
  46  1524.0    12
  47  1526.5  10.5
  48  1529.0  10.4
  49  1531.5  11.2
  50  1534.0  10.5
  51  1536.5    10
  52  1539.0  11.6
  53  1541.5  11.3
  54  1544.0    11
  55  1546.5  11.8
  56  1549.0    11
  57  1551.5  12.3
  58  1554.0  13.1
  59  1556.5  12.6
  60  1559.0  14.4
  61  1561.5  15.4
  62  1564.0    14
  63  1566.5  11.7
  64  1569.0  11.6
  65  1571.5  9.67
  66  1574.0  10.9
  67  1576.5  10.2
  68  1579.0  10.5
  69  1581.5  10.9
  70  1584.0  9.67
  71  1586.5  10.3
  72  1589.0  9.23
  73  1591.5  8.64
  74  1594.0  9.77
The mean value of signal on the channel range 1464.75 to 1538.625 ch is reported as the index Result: 11.2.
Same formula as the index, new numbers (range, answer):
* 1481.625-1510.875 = 11.1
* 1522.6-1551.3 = 11.1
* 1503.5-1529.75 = 10.8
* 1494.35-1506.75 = 10.8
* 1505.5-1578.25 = 11.5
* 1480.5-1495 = 11.7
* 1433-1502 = 11.3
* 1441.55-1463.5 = 11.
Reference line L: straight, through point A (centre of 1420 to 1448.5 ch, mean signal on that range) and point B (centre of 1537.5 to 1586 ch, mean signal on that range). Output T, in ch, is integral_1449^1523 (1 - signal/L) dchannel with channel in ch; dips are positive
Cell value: 1.10 ch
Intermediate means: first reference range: 11.2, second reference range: 11.7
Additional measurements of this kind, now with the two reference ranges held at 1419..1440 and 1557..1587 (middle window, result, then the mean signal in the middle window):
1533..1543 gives 0.63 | 10.9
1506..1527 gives 1.03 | 11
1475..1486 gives -0.44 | 11.9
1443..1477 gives 0.57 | 11.2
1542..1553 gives 0.06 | 11.5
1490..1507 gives 0.76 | 11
